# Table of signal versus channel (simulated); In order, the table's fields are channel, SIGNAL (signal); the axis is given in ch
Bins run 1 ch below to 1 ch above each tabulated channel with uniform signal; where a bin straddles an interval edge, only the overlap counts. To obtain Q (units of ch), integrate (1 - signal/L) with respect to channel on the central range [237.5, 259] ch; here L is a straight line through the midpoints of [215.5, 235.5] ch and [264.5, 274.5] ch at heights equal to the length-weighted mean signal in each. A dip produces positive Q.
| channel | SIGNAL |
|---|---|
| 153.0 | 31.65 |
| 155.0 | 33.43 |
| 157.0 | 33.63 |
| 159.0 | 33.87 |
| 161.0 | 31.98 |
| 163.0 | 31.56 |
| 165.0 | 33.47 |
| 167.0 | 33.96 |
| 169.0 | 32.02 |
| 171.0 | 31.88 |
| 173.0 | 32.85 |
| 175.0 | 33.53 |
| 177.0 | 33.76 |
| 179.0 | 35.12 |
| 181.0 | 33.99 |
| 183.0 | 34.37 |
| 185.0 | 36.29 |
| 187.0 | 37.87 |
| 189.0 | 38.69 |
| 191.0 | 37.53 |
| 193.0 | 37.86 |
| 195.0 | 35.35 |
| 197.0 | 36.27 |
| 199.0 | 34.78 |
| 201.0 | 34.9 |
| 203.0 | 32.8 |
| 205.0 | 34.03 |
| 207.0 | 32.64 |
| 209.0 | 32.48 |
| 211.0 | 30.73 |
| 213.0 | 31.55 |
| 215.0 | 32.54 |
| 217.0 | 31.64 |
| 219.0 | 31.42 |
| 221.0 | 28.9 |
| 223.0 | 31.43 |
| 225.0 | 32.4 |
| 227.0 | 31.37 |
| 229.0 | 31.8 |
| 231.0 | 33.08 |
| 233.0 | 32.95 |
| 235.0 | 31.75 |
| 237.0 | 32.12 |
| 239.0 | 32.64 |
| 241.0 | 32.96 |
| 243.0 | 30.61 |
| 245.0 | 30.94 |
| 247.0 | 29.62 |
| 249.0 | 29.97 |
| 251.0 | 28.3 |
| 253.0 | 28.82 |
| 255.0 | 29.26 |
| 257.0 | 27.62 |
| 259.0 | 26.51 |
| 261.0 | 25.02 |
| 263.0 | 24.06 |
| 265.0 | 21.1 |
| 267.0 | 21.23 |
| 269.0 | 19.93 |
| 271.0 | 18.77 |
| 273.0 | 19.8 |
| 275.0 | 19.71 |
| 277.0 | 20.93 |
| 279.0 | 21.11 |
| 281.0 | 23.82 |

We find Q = -3.6 ch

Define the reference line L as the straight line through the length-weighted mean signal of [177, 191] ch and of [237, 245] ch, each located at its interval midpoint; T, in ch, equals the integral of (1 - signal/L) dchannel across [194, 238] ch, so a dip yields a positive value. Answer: 1.5 ch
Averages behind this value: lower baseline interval 36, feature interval 32.6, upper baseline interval 31.9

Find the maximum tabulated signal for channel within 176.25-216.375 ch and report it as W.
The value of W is 38.69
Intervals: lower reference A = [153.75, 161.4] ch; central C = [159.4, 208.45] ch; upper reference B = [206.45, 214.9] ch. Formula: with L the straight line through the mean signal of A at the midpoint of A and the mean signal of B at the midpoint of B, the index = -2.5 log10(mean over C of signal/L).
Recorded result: -0.06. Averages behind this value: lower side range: 33.3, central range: 34.5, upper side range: 31.9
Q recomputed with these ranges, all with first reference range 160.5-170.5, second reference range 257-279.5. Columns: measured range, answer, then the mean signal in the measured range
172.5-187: -1.6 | 34.6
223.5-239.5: -4.0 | 32.2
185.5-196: -2.6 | 37.4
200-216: -2.6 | 32.7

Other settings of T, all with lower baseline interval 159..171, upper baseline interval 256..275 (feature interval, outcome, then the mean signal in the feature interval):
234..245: -3.0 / 31.9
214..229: -2.5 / 31.4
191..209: -3.5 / 34.8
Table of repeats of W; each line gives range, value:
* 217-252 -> 33.08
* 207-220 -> 32.64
